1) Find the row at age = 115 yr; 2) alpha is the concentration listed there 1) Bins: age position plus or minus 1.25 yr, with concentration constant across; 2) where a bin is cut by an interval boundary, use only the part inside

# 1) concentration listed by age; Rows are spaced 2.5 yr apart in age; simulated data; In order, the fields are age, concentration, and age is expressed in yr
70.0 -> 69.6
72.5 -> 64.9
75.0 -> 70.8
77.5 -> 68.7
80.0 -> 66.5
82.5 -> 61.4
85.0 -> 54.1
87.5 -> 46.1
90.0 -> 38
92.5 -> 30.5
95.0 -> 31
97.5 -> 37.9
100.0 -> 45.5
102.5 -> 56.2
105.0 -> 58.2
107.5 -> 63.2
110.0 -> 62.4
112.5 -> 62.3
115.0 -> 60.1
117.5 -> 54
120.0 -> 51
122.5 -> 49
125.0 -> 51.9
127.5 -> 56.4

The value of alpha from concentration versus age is 60.1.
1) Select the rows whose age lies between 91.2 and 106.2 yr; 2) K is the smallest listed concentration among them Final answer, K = 30.5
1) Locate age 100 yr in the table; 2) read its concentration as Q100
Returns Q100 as 45.5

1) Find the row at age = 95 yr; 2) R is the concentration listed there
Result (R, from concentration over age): 31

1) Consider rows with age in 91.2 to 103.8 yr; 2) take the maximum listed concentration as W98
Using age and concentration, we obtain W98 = 56.2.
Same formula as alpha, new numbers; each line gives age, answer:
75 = 70.8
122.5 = 49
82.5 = 61.4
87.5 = 46.1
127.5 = 56.4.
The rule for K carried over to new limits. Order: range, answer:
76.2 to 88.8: 46.1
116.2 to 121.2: 51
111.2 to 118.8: 54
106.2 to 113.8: 62.3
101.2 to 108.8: 56.2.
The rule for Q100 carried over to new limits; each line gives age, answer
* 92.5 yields 30.5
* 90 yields 38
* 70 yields 69.6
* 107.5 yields 63.2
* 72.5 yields 64.9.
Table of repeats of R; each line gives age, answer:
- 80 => 66.5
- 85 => 54.1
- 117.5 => 54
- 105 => 58.2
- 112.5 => 62.3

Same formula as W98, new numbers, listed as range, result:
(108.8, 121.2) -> 62.4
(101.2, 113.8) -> 63.2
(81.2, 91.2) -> 61.4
